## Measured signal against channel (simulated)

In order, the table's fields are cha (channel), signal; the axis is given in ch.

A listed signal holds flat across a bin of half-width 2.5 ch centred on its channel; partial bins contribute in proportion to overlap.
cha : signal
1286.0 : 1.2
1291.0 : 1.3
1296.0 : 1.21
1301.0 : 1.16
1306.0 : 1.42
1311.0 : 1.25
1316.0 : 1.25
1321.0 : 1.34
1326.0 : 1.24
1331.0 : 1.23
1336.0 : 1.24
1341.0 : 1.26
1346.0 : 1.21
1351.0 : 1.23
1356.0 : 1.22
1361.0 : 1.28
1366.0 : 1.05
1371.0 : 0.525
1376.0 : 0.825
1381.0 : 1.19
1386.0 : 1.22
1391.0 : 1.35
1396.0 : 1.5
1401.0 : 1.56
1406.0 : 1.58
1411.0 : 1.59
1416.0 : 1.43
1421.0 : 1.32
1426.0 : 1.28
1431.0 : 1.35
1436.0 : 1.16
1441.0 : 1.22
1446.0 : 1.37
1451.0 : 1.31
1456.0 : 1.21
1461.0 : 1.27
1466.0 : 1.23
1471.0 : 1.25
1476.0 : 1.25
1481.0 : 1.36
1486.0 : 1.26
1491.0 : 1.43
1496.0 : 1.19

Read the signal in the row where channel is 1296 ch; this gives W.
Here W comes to 1.21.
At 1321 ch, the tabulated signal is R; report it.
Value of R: 1.34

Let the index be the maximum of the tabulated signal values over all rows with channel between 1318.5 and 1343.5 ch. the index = 1.34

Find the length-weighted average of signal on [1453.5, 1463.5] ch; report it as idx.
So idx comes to 1.24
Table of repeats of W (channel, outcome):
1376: 0.825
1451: 1.31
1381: 1.19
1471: 1.25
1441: 1.22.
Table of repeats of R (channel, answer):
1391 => 1.35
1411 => 1.59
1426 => 1.28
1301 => 1.16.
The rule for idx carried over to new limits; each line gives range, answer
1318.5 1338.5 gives 1.26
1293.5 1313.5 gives 1.26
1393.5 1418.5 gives 1.53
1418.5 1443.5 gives 1.27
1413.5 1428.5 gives 1.34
